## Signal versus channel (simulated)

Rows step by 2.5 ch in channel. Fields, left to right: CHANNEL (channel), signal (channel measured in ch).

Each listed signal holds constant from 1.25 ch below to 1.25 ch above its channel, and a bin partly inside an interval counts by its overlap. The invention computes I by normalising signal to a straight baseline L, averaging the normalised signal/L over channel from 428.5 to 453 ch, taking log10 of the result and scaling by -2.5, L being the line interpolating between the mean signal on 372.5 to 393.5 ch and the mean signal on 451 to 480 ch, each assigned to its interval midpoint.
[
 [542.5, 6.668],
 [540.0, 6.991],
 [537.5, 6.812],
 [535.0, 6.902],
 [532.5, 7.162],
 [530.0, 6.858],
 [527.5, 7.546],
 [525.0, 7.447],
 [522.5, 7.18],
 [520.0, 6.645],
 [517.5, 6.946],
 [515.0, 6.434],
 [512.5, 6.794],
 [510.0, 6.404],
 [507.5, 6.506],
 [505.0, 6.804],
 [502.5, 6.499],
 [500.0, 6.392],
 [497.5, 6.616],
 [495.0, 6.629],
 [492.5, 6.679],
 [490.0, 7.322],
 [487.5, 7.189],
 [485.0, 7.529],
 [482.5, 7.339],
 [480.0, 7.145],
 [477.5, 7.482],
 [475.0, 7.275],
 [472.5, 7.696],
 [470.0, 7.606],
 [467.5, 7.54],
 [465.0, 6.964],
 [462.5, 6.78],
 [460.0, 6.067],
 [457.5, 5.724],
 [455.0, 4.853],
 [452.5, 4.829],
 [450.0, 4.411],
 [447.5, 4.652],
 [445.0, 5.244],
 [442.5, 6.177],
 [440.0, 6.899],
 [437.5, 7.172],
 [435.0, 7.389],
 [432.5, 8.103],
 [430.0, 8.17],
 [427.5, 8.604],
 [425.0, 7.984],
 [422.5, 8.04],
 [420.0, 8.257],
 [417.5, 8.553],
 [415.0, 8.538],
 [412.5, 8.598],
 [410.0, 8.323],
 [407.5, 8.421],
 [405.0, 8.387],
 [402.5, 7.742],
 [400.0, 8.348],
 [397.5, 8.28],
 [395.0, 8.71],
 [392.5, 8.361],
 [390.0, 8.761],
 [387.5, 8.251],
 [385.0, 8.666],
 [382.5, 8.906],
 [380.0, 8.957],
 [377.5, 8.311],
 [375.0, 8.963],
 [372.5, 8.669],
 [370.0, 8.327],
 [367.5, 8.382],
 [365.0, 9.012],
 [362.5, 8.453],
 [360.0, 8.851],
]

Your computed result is 0.14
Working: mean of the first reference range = 8.65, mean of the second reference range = 6.62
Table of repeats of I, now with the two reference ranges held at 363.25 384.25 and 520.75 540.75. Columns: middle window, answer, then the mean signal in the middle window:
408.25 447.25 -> 0.07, 7.67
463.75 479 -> 0.04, 7.42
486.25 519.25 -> 0.10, 6.71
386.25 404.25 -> 0.02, 8.35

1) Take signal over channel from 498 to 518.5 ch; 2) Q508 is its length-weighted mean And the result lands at 6.59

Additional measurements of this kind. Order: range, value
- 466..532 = 7.02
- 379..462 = 7.52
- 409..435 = 8.27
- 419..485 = 6.87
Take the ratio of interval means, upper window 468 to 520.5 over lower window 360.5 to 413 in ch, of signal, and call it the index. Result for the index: 0.8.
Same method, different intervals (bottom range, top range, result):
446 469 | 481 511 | 1.18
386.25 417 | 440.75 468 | 0.68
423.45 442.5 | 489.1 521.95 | 0.87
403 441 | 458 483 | 0.88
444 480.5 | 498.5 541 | 1.09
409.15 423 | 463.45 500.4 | 0.85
